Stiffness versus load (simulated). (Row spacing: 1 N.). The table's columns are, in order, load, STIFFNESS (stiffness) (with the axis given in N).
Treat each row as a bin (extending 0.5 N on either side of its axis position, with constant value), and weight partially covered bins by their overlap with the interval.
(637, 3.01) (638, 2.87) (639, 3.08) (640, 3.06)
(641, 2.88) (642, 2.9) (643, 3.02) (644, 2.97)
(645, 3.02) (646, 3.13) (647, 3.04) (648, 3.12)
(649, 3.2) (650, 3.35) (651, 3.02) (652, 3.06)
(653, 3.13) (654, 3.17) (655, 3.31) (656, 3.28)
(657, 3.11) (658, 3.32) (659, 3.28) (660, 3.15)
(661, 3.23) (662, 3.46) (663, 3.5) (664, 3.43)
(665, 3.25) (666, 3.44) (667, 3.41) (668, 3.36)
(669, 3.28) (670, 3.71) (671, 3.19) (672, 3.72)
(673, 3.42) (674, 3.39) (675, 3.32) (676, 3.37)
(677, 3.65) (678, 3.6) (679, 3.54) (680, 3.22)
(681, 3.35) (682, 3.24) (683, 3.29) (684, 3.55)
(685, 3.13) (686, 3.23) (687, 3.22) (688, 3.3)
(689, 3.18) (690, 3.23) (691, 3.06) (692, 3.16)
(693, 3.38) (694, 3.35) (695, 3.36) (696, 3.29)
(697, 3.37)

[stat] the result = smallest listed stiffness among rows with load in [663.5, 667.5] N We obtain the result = 3.25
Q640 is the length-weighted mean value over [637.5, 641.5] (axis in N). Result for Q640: 2.97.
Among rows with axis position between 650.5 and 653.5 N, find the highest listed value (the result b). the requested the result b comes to 3.13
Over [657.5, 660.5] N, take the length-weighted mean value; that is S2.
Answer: 3.25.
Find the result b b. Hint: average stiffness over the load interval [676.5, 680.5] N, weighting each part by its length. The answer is 3.5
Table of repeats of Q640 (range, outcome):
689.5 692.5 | 3.15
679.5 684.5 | 3.33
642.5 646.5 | 3.04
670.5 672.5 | 3.46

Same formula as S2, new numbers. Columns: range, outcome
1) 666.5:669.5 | 3.35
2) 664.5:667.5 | 3.37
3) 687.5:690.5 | 3.24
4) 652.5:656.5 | 3.22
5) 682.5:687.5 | 3.28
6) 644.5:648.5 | 3.08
